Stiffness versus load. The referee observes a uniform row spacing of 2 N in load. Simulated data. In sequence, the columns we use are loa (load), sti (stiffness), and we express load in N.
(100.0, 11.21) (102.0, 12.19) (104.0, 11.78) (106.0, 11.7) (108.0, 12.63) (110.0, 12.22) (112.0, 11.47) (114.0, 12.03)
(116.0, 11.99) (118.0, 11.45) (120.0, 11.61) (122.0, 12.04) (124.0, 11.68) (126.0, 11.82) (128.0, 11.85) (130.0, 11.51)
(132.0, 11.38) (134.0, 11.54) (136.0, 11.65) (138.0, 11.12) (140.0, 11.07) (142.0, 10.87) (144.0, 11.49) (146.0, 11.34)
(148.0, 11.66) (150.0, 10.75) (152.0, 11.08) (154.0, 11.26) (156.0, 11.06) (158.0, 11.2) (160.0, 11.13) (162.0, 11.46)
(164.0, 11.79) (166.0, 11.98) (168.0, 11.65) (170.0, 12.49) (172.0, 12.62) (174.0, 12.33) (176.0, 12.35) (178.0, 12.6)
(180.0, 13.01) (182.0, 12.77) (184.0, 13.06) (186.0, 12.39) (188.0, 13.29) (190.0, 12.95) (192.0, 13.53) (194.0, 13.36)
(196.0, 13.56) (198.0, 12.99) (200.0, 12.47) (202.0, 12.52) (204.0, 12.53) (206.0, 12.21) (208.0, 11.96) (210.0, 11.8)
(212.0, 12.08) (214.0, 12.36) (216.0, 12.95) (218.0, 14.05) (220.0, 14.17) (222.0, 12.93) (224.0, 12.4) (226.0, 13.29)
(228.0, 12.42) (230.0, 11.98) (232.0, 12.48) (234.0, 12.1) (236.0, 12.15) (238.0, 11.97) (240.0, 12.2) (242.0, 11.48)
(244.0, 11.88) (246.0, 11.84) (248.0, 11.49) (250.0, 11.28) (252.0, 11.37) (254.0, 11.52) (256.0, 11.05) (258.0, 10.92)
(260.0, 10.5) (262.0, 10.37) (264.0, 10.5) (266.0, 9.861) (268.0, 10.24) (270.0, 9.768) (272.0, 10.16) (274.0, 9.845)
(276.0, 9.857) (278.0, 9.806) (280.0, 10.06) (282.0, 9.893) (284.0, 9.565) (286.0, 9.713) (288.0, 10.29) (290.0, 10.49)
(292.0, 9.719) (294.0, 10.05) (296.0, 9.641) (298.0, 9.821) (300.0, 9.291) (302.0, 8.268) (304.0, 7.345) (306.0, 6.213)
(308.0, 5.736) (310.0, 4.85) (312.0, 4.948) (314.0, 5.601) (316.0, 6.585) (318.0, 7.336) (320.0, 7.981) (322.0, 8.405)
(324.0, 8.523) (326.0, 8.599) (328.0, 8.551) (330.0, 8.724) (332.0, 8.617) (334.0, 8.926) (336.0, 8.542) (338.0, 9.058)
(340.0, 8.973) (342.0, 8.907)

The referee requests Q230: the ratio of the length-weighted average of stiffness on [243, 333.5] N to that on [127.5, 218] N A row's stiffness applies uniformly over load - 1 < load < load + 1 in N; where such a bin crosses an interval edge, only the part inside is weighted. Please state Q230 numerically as 0.8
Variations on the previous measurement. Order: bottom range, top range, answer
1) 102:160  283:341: 0.72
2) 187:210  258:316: 0.70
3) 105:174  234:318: 0.84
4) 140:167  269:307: 0.84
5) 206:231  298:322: 0.55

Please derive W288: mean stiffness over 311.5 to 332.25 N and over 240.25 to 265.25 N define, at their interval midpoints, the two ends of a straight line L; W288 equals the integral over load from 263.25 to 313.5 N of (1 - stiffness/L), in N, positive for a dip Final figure 2.3 N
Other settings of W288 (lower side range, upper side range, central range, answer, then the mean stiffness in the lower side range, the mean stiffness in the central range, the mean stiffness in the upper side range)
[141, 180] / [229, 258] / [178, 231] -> -4.96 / 11.7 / 12.8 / 11.7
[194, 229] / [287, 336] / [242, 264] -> -0.74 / 12.8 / 11.2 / 8.11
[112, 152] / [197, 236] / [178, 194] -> -1.03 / 11.5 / 13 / 12.6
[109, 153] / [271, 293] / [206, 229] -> -4.59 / 11.5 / 12.7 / 9.95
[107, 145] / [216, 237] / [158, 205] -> -0.90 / 11.7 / 12.5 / 12.8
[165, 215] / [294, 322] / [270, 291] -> -3.43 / 12.6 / 9.96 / 7.35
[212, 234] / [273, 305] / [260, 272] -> 0.61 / 12.8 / 10.2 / 9.6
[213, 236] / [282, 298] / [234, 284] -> 2.03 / 12.8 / 10.8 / 9.92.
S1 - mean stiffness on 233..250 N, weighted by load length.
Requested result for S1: 11.9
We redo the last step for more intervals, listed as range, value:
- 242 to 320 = 9.42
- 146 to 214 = 12.2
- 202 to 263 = 12.1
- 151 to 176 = 11.7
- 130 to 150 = 11.3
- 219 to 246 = 12.4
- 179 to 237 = 12.8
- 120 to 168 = 11.4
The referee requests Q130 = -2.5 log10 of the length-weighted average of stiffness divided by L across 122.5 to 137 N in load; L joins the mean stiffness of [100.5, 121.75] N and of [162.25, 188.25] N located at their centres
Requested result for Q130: 0.037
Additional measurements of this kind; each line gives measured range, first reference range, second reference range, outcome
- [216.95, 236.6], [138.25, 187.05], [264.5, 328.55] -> -0.24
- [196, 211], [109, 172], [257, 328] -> -0.19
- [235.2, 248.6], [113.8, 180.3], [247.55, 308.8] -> -0.15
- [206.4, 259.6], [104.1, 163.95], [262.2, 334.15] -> -0.23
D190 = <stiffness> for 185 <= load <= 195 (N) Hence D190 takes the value 13.1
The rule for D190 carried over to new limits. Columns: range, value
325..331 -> 8.62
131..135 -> 11.5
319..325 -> 8.3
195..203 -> 12.9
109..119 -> 11.8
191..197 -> 13.5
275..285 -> 9.84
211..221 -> 13.1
